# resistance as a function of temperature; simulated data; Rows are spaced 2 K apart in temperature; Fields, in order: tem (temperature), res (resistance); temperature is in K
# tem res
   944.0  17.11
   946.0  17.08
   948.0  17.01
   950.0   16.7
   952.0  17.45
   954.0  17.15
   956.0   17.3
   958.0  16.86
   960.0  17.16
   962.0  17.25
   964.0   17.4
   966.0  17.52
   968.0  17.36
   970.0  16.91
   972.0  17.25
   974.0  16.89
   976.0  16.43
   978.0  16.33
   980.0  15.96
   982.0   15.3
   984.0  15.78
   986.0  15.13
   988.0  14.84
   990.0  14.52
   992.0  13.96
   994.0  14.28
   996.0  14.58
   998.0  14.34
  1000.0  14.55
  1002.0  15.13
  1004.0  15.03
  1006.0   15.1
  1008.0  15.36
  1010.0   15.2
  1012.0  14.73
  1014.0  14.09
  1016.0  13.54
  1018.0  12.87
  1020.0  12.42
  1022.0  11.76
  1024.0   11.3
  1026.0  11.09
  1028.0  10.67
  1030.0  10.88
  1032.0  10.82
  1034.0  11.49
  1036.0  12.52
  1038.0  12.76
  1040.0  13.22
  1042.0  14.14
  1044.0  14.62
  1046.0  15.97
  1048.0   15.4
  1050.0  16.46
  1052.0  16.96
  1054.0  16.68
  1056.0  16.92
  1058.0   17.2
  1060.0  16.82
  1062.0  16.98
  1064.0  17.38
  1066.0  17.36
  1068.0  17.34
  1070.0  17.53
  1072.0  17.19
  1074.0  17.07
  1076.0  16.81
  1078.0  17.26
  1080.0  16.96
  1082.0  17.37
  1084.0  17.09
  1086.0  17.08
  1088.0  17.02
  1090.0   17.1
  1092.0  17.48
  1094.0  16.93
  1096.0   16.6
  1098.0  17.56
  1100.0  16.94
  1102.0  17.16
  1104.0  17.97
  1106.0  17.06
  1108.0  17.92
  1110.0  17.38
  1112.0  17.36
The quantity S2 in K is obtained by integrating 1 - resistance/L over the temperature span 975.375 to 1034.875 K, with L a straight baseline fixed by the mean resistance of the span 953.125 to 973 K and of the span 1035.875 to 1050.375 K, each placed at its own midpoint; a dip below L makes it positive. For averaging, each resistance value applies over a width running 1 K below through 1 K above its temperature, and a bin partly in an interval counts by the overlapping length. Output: 7.09 K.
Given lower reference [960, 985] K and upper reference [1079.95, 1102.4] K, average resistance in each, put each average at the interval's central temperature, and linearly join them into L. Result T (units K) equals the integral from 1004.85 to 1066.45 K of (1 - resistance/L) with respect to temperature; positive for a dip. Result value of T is 9.7 K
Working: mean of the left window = 16.7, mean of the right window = 17.1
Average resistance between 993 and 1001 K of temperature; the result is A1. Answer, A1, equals 14.4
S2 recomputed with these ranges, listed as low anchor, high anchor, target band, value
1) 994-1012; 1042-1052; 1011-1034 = 4.57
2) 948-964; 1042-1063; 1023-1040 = 5.09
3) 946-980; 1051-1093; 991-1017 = 3.74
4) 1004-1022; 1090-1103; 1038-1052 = 0.27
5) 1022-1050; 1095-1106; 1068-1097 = -2.09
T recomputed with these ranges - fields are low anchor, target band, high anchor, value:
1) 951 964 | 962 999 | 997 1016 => 0.5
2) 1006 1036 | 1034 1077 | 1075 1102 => -2.9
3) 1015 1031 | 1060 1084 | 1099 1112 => -3.3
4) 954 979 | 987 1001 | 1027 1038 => 0.2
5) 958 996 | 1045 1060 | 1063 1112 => 0.3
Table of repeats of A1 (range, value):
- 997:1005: 14.8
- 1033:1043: 12.8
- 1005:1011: 15.2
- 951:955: 17.3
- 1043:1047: 15.3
